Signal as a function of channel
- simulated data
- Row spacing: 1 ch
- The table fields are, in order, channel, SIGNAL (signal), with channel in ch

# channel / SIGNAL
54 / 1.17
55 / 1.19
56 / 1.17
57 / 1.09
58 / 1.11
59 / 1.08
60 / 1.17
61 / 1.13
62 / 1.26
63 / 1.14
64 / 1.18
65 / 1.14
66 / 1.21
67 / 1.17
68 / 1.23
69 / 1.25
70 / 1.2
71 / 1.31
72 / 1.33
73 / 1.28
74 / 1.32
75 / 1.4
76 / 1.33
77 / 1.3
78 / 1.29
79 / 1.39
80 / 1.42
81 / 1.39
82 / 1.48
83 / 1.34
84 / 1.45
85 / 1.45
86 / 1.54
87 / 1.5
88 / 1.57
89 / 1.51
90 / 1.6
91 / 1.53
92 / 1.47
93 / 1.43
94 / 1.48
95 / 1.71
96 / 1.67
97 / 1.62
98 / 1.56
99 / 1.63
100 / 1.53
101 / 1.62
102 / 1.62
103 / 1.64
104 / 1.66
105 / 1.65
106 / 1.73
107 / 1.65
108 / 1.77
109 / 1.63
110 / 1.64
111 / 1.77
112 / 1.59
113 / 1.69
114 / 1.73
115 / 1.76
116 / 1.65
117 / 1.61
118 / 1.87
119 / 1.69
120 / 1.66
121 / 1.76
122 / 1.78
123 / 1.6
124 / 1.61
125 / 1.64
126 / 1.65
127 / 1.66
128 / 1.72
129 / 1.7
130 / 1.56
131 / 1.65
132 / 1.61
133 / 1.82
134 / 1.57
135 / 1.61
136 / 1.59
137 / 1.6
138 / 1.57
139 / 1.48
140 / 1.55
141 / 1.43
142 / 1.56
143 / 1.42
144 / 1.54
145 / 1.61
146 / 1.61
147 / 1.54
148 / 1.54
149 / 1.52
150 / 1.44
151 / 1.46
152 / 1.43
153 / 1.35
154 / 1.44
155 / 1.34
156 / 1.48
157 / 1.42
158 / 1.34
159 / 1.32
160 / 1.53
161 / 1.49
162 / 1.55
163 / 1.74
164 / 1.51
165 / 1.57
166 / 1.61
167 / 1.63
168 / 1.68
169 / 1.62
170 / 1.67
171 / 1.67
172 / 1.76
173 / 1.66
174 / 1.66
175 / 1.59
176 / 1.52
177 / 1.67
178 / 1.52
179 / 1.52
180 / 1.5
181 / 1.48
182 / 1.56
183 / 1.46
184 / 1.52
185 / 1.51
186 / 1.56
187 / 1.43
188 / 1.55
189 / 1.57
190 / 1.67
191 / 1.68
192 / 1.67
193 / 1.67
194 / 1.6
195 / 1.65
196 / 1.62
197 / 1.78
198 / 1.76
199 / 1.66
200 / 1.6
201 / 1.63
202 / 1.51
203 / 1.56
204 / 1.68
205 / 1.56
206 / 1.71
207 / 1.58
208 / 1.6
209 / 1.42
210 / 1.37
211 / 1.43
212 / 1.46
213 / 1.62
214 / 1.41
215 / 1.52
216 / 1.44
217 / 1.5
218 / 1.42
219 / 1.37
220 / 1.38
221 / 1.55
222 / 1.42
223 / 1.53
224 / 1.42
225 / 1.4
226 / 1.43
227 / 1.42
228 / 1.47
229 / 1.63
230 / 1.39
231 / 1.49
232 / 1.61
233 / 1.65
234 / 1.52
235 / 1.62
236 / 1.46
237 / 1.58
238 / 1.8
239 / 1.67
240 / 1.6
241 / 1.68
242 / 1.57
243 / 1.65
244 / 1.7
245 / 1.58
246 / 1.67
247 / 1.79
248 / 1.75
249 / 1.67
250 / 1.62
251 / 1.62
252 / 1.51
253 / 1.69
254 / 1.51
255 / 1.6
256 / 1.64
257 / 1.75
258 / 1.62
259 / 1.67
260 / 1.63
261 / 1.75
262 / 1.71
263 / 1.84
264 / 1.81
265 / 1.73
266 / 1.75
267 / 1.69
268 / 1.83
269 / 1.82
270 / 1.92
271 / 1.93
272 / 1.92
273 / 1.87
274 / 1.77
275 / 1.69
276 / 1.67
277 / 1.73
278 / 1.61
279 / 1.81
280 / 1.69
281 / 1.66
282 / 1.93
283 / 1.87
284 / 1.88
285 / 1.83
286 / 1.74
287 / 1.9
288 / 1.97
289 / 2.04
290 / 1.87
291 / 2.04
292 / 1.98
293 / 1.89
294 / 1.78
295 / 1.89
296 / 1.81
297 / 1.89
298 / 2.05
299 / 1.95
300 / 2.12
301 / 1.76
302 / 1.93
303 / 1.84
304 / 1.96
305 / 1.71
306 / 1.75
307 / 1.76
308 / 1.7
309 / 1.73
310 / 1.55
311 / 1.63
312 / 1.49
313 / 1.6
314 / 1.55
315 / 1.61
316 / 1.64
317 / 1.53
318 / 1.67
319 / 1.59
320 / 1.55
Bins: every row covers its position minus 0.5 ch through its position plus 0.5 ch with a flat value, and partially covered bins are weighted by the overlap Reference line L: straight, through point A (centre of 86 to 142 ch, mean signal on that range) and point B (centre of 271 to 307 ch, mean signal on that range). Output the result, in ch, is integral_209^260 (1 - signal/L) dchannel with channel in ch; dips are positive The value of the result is 6.5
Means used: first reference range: 1.63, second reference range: 1.85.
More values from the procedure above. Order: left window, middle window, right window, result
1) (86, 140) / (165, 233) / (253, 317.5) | 5.9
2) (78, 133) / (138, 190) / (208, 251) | 1.4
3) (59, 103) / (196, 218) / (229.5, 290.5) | 0.8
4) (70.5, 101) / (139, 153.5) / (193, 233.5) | 0.0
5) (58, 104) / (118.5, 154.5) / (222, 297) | -2.2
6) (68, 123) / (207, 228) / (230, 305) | 2.9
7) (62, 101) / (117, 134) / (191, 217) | -2.5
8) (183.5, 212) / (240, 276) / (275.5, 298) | 1.1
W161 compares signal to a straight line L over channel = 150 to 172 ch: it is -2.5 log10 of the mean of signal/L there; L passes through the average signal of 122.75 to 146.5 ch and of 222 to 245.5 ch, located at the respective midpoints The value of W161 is 0.05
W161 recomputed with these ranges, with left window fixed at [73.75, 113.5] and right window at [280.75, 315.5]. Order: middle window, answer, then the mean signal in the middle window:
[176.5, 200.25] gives 0.052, 1.59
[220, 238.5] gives 0.140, 1.52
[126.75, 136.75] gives -0.037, 1.65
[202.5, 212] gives 0.104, 1.54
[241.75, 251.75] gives 0.057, 1.66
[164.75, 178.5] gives 0.010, 1.63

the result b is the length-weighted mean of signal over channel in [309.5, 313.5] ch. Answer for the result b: 1.57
